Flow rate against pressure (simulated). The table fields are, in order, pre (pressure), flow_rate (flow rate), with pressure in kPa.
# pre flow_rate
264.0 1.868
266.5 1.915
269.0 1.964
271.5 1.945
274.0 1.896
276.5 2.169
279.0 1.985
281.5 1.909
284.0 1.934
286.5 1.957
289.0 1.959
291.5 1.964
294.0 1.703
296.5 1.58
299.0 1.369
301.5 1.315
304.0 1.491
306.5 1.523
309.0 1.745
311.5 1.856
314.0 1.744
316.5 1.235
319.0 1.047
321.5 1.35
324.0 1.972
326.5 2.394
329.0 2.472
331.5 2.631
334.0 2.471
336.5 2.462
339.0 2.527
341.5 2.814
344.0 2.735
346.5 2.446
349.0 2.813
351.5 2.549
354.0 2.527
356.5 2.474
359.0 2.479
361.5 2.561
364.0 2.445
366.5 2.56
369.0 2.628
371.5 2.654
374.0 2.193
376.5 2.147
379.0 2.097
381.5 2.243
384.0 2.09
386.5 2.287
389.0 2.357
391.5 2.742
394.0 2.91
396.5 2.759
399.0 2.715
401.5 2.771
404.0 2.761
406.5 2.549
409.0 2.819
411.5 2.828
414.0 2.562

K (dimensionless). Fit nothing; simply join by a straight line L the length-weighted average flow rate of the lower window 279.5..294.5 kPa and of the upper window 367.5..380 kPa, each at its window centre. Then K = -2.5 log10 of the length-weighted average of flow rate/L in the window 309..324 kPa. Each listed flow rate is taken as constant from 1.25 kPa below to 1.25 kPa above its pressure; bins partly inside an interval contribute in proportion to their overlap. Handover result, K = 0.34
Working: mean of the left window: 1.92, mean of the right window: 2.35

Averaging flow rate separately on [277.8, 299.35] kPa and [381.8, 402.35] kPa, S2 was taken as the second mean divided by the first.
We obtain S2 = 1.39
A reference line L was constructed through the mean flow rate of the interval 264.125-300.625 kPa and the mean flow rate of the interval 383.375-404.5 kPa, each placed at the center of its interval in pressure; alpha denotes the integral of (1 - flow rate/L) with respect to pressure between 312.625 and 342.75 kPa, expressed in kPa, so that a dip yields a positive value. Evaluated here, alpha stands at 1.23 kPa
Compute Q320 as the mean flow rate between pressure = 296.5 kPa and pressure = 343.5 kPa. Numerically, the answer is 1.92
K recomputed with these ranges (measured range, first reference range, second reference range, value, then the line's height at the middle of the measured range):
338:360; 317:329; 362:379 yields -0.23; 2.11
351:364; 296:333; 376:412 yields -0.16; 2.17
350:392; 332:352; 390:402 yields 0.12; 2.69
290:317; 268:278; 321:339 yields 0.32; 2.16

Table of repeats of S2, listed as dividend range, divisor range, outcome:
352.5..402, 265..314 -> 1.38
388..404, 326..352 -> 1.05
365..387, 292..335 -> 1.32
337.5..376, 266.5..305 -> 1.41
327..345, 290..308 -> 1.64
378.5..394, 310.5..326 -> 1.50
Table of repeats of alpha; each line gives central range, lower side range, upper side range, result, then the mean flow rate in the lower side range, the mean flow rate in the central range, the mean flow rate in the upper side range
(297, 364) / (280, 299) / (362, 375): 2.7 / 1.83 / 2.12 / 2.51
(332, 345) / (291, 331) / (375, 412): -4.2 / 1.69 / 2.6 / 2.53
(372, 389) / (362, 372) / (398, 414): 2.7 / 2.56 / 2.21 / 2.73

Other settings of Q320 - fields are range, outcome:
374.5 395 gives 2.35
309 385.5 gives 2.28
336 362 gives 2.58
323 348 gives 2.5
